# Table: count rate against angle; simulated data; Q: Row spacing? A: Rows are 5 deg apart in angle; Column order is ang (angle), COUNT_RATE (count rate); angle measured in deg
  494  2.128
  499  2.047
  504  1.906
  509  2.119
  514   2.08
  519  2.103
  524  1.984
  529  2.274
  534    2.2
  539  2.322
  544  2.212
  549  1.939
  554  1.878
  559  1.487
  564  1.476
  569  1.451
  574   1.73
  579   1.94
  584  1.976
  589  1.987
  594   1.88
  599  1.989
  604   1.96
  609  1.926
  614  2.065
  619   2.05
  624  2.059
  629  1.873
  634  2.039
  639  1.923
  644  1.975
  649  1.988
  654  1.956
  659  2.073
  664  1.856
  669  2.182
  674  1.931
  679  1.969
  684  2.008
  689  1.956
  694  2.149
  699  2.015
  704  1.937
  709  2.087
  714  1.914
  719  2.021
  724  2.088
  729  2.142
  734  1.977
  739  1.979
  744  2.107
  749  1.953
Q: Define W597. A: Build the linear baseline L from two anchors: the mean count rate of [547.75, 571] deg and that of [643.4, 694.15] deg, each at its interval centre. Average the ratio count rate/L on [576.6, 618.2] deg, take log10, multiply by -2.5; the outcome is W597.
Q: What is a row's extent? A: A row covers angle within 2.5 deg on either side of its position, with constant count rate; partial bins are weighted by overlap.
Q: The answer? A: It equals -0.121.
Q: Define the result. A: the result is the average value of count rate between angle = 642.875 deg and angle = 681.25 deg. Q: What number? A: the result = 1.99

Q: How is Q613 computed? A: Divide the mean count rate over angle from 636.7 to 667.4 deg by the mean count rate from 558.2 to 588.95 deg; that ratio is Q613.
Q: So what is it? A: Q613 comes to 1.15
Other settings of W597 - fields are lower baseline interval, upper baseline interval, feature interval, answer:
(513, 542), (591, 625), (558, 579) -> 0.29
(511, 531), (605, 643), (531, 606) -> 0.09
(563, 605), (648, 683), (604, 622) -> -0.07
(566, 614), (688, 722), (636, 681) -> -0.01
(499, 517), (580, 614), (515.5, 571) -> 0.03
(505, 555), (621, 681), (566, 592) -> 0.14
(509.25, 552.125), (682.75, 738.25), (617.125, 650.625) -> 0.05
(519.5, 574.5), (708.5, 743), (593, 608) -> 0.00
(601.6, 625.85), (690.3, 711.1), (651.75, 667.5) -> 0.03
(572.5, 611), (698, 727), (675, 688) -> 0.01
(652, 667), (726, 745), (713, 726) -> 0.01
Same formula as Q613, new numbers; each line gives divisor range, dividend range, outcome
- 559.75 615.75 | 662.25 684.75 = 1.08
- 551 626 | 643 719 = 1.08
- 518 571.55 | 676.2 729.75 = 1.05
